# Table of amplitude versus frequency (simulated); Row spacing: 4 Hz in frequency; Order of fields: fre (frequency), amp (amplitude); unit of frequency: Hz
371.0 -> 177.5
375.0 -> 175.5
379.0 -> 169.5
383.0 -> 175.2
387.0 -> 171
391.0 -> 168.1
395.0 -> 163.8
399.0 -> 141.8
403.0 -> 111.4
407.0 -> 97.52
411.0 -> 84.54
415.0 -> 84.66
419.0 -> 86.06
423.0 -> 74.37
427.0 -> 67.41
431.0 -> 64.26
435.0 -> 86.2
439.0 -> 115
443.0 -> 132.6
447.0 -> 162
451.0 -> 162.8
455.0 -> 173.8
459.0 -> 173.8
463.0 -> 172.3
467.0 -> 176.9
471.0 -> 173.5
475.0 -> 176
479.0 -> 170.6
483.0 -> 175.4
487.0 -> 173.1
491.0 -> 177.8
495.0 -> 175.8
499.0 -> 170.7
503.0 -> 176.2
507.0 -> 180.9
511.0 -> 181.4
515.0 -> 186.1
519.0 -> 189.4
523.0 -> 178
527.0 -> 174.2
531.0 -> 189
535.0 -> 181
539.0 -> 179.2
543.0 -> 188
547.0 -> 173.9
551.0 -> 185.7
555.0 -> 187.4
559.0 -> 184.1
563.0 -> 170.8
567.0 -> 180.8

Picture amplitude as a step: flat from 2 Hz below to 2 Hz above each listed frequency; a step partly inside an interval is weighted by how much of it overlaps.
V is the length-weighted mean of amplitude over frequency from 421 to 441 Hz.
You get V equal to 81.4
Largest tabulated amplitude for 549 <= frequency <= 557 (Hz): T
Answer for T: 187.4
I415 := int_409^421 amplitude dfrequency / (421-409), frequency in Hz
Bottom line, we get 85.1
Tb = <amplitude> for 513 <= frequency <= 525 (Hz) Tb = 184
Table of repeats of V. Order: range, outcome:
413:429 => 78.1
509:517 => 184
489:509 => 176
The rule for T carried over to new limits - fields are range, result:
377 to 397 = 175.2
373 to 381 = 175.5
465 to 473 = 176.9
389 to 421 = 168.1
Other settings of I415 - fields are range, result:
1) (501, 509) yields 179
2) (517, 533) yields 183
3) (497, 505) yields 173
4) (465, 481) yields 174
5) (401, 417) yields 94.5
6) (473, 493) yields 175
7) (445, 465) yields 169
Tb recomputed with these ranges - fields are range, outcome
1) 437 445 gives 124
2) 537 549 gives 180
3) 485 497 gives 176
